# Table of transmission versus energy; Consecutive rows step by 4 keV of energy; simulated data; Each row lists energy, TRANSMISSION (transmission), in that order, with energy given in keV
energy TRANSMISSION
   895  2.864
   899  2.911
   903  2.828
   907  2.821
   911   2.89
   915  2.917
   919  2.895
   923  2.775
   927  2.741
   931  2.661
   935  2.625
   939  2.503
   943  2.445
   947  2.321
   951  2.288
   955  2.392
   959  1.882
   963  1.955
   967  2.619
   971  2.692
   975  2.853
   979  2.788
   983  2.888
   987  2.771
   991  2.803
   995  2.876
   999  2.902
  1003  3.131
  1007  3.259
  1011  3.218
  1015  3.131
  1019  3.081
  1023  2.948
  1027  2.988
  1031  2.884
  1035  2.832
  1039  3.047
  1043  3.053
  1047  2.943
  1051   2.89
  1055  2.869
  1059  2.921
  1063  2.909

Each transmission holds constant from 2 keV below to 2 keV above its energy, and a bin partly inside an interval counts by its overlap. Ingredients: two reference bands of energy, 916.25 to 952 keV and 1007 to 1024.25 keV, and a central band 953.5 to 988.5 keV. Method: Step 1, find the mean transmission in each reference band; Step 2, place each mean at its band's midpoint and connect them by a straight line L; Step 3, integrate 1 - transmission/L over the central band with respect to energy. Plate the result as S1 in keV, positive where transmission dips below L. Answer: 3.7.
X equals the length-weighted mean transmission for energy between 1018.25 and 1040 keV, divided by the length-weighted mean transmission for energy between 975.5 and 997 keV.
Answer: 1.04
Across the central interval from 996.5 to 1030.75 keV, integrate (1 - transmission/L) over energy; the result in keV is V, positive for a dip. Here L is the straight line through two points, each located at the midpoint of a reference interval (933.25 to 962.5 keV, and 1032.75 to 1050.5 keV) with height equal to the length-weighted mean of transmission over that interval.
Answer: -3.70 keV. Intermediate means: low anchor 2.33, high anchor 2.96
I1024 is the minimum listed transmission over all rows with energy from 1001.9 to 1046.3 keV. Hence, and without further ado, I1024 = 2.832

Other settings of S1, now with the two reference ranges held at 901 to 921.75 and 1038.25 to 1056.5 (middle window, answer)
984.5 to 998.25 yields 0.44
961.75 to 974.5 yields 1.78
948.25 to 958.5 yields 2.21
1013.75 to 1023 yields -0.42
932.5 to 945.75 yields 1.69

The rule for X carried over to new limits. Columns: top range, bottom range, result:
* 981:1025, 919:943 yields 1.13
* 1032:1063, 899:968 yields 1.14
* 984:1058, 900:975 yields 1.15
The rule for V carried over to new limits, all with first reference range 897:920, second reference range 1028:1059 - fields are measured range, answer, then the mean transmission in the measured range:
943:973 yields 6.0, 2.32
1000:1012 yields -1.1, 3.18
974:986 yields 0.3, 2.84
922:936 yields 0.9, 2.7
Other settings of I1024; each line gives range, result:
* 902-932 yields 2.661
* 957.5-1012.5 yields 1.882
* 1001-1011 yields 3.131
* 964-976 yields 2.619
